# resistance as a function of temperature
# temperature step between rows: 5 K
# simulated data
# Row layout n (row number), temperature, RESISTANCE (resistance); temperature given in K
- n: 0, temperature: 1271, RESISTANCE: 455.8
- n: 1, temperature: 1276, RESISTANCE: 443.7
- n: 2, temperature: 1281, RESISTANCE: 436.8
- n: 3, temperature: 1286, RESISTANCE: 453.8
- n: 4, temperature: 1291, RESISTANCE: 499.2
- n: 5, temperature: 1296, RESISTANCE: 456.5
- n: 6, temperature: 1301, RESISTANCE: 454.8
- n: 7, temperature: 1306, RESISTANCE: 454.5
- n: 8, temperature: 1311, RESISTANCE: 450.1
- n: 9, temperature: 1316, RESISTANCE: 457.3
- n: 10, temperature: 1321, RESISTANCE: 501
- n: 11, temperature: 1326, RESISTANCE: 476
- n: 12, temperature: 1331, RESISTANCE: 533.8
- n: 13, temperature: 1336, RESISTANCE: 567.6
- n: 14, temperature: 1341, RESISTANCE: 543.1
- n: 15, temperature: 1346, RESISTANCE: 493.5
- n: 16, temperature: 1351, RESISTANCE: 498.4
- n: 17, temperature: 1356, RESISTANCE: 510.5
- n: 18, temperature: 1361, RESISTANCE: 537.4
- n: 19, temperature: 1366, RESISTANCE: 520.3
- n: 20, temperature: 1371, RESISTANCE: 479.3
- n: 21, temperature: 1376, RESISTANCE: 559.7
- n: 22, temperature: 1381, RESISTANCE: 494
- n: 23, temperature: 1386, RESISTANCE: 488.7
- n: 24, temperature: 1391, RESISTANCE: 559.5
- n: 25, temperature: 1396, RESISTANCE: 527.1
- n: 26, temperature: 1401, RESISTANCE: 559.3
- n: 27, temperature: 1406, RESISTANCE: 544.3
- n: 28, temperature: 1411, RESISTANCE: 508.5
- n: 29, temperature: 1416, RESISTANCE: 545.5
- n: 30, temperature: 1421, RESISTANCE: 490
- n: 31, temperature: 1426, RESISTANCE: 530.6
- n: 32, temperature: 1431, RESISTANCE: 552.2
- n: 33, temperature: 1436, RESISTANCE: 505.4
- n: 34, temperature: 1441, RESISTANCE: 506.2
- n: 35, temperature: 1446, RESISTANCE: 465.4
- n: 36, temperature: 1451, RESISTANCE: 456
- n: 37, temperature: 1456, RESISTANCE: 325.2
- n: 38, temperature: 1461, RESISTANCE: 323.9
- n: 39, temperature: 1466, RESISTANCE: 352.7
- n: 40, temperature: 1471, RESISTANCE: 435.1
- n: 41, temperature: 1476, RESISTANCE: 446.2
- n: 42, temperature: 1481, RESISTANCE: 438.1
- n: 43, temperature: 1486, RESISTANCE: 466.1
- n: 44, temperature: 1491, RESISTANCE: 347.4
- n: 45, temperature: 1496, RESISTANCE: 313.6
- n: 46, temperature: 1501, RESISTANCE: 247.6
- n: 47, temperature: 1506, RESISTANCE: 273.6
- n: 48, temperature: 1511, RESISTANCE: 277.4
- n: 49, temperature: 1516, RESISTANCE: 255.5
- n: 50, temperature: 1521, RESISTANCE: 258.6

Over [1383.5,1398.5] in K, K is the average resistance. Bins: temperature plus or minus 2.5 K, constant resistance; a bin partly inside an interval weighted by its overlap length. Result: 525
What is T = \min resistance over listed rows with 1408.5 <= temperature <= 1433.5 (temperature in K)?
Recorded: 490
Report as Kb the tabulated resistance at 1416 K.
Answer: 545.5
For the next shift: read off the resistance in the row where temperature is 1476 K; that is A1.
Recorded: 446.2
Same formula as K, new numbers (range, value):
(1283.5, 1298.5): 470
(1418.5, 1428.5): 510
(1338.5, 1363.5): 517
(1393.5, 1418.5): 537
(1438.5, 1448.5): 486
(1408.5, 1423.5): 515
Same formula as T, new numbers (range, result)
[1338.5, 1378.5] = 479.3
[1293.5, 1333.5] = 450.1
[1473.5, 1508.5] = 247.6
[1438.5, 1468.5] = 323.9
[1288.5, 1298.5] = 456.5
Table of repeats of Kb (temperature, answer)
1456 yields 325.2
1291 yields 499.2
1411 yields 508.5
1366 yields 520.3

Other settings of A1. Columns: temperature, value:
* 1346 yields 493.5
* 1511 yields 277.4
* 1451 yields 456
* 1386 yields 488.7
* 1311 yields 450.1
